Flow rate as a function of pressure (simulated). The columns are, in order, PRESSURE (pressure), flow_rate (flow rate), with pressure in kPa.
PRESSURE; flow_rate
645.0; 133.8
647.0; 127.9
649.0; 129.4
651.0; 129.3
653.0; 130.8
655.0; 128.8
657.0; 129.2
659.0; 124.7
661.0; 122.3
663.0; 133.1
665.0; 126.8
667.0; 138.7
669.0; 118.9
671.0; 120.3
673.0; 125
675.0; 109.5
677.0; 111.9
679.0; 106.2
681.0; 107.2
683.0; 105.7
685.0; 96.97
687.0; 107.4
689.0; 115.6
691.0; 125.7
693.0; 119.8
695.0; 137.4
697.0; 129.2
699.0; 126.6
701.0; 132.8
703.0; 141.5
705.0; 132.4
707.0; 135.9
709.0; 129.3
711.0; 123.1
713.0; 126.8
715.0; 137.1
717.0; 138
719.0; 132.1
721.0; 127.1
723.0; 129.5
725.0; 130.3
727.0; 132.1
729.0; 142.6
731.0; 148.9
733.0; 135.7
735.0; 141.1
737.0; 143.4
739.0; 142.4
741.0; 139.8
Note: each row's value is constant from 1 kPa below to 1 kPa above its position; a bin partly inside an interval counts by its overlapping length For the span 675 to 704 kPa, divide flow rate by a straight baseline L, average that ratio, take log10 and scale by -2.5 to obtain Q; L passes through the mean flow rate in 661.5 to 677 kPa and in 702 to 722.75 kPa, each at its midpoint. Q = 0.08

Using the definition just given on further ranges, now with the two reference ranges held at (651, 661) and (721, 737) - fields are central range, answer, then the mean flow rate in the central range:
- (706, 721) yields 0.03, 131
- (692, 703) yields 0.02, 130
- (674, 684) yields 0.21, 108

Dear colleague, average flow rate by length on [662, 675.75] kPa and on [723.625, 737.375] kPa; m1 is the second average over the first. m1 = 1.11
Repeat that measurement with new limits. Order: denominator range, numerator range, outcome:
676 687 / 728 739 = 1.35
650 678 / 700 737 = 1.08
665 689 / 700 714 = 1.15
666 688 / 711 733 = 1.18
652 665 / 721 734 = 1.06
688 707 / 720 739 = 1.06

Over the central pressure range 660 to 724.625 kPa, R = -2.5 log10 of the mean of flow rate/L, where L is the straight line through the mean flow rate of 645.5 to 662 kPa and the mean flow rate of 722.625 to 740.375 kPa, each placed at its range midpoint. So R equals 0.08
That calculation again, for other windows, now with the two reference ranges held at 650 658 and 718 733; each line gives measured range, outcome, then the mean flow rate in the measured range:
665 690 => 0.15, 114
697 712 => 0.01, 131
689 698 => 0.05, 127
